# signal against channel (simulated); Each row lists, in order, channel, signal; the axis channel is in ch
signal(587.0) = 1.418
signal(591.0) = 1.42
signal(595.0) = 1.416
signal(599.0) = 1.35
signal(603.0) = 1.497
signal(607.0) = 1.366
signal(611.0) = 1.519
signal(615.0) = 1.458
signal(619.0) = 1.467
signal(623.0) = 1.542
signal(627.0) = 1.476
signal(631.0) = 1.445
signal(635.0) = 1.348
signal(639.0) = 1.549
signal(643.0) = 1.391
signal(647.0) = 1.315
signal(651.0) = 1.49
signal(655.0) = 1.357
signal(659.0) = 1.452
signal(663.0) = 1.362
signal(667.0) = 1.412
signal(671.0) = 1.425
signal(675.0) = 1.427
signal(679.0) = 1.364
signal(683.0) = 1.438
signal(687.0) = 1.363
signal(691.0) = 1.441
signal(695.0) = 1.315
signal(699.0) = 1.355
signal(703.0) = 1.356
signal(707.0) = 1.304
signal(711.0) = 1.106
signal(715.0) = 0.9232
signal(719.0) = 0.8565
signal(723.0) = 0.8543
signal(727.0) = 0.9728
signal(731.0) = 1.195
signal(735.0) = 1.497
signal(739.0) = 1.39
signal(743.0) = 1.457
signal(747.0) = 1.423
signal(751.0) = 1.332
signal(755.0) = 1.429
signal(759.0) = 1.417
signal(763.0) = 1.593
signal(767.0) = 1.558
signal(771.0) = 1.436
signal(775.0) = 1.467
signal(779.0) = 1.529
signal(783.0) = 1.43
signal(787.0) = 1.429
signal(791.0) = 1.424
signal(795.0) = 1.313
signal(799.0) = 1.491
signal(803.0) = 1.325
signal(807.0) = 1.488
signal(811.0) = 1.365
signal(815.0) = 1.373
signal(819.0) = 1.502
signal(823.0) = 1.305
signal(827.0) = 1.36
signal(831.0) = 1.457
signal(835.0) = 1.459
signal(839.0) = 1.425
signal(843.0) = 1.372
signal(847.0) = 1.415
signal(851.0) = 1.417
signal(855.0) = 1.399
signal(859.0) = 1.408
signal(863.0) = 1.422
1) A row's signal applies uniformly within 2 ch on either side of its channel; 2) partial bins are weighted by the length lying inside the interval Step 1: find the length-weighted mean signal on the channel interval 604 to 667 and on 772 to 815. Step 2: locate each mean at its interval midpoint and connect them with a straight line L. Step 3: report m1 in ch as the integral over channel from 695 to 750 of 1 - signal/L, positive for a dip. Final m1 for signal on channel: 8.3 ch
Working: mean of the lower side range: 1.44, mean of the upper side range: 1.42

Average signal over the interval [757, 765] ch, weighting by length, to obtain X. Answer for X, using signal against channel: 1.5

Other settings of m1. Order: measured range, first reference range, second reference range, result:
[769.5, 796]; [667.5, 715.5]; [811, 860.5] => -1.1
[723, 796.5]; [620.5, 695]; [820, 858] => 1.0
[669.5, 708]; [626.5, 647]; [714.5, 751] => -2.4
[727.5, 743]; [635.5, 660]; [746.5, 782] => 1.3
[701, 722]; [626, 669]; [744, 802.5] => 4.9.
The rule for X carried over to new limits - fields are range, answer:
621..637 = 1.45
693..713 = 1.29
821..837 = 1.4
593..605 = 1.42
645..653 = 1.4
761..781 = 1.52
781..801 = 1.42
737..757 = 1.41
